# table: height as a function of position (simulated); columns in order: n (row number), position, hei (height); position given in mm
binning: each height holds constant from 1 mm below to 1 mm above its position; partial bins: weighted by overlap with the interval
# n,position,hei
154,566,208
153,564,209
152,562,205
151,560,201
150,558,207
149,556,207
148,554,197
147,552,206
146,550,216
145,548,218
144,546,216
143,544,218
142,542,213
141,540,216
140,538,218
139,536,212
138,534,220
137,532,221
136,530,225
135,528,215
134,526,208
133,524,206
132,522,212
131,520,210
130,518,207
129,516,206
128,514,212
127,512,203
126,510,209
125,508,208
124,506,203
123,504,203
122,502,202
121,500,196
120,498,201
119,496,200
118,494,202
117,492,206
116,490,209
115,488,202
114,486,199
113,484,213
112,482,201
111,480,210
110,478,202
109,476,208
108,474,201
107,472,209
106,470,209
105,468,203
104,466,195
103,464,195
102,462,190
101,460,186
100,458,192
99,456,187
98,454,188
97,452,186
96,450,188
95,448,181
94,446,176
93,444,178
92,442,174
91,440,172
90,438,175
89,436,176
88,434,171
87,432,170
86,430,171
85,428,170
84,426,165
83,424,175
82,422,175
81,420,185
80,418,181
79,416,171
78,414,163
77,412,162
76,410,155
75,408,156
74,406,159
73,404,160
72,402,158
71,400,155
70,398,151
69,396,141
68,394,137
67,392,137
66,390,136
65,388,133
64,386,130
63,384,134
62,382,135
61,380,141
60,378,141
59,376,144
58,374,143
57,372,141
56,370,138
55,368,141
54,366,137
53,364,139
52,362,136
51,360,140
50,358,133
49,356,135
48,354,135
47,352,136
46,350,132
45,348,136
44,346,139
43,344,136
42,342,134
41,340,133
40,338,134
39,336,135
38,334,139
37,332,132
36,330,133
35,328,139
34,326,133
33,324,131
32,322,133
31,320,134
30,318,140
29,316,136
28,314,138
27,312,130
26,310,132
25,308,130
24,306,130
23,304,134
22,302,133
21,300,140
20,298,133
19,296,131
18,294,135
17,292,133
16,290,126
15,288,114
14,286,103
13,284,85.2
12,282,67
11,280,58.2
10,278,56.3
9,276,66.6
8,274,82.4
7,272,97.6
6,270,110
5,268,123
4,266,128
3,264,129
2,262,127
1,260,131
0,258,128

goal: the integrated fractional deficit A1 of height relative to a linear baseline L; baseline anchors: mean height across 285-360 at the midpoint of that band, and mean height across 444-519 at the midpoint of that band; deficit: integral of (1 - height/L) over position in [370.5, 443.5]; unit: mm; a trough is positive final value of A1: 5.10 mm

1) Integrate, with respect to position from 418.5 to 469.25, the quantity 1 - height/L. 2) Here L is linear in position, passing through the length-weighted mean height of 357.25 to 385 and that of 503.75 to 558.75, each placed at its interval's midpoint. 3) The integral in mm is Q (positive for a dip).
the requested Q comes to -2.8 mm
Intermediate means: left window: 139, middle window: 181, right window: 211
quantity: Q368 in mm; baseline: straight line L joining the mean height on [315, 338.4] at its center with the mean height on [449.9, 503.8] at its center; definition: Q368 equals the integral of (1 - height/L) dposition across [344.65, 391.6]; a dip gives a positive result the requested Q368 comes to 4.7 mm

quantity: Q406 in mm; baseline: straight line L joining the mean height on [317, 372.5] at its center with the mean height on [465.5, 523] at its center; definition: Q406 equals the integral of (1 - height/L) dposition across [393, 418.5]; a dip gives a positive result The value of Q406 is 1.1 mm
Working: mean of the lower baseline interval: 136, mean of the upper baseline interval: 205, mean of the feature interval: 157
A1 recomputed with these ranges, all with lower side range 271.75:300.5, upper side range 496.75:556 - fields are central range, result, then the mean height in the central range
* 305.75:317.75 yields -2.16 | 133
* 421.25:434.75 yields -0.44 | 171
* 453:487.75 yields -2.73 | 199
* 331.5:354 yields -1.46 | 135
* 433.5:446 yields -0.27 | 175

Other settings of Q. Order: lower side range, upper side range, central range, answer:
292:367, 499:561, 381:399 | 2.33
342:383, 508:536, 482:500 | -0.56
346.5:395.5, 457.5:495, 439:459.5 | 0.33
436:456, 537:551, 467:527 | -1.99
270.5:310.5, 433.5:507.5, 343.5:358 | 0.24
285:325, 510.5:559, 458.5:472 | -0.69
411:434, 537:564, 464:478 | -1.28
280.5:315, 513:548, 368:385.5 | 1.58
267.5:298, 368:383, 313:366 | -4.71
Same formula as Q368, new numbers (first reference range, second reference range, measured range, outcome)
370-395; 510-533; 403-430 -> -2.1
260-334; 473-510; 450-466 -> 0.0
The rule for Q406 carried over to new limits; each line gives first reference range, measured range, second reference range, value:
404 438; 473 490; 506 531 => -0.9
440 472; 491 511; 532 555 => -0.1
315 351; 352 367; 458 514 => 1.0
